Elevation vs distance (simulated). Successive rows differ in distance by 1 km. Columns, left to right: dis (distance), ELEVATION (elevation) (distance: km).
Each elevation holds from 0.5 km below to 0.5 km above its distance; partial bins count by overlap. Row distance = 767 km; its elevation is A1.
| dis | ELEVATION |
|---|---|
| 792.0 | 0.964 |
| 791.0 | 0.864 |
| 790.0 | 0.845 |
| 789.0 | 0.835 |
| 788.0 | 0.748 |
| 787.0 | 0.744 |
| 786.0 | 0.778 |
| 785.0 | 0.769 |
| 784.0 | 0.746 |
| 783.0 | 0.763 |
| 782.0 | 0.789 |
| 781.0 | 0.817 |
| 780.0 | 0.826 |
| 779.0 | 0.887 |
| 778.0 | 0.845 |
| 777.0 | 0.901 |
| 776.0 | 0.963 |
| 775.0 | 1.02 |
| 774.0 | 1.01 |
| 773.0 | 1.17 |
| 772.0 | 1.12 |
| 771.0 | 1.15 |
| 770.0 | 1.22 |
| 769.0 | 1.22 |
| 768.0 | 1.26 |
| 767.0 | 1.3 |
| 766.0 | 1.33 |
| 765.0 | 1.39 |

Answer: 1.3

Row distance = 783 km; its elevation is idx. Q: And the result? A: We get 0.763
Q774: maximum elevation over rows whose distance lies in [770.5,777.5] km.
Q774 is 1.17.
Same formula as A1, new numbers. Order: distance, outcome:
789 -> 0.835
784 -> 0.746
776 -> 0.963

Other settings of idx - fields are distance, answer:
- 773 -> 1.17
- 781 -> 0.817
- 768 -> 1.26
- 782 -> 0.789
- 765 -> 1.39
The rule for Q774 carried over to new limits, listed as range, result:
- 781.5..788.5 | 0.789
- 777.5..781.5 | 0.887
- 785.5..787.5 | 0.778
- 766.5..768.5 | 1.3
